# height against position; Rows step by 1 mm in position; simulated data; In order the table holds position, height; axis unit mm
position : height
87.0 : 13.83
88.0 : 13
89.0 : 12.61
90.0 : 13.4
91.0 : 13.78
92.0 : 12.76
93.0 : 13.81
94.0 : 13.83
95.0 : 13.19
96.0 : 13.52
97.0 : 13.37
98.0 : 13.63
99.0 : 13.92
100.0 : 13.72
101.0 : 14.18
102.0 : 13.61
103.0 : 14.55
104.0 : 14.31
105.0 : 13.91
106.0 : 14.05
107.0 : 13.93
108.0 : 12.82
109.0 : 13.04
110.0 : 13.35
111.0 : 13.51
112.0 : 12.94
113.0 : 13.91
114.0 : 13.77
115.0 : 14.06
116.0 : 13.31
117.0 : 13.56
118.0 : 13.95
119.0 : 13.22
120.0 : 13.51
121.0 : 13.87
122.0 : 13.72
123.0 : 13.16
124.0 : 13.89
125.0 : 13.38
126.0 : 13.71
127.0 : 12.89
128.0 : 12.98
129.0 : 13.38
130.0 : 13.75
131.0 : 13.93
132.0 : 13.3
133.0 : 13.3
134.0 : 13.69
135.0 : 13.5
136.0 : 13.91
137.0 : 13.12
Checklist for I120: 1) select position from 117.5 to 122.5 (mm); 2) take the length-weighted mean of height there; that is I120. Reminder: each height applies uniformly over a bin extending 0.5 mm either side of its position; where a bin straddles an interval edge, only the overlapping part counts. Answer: 13.7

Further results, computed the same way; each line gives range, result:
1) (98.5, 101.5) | 13.9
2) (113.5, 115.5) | 13.9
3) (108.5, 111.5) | 13.3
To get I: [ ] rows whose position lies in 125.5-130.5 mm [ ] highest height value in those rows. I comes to 13.75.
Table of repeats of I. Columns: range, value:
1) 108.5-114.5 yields 13.91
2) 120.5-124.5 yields 13.89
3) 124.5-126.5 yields 13.71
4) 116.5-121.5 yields 13.95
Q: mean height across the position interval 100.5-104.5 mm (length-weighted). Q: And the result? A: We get 14.2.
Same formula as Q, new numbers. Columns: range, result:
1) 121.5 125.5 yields 13.5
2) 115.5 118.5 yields 13.6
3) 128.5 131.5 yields 13.7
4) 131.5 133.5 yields 13.3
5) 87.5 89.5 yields 12.8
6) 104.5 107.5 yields 14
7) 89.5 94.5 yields 13.5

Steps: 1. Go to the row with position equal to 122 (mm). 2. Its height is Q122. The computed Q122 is 13.72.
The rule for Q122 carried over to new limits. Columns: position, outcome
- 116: 13.31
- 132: 13.3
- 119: 13.22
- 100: 13.72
